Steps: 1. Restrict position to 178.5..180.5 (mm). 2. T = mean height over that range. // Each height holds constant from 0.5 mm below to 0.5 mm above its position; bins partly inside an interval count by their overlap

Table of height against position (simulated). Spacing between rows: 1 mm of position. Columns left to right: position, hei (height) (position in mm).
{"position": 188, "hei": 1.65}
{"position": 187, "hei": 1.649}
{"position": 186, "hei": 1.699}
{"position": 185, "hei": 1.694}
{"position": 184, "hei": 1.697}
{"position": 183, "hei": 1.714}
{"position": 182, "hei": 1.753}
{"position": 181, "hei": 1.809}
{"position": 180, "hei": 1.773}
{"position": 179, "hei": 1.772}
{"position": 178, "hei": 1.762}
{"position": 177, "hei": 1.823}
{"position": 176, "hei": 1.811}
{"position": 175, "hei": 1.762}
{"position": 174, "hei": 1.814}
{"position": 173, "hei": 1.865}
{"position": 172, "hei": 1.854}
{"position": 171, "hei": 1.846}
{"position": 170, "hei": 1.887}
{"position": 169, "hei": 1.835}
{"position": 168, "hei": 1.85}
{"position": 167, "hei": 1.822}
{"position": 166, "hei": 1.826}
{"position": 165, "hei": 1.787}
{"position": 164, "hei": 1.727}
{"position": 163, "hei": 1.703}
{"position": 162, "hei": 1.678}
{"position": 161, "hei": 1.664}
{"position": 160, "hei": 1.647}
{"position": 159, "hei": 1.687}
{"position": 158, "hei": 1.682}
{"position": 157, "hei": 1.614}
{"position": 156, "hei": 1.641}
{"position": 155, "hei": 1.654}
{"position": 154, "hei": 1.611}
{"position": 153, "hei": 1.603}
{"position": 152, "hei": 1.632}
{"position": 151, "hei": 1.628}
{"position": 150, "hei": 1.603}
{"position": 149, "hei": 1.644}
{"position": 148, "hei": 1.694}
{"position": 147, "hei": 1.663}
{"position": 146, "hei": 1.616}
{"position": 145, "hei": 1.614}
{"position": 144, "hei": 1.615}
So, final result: 1.77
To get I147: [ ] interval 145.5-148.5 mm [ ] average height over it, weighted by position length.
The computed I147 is 1.66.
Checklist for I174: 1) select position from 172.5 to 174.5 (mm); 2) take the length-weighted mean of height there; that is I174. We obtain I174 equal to 1.84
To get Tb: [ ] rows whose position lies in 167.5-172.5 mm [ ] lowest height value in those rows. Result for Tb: 1.835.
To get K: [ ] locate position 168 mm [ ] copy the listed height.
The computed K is 1.85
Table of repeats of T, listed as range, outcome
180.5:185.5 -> 1.73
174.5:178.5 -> 1.79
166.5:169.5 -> 1.84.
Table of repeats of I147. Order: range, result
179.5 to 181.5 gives 1.79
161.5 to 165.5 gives 1.72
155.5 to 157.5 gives 1.63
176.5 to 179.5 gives 1.79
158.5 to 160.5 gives 1.67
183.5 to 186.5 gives 1.7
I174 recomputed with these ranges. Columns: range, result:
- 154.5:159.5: 1.66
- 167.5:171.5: 1.85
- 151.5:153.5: 1.62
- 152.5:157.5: 1.62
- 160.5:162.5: 1.67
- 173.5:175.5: 1.79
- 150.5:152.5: 1.63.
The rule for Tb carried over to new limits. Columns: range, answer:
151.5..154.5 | 1.603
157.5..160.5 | 1.647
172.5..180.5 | 1.762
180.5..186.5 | 1.694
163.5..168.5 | 1.727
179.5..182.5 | 1.753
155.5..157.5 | 1.614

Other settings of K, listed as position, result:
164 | 1.727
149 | 1.644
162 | 1.678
